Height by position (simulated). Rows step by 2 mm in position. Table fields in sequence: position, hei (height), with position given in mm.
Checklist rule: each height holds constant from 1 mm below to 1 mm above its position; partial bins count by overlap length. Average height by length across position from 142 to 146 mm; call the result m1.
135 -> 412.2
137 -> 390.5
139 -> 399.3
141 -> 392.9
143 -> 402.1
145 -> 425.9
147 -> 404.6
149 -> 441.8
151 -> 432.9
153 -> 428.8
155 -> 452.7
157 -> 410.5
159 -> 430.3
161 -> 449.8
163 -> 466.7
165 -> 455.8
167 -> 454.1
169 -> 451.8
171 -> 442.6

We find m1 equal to 414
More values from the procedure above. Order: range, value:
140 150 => 413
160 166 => 457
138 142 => 396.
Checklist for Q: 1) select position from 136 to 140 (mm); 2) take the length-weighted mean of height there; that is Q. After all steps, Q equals 395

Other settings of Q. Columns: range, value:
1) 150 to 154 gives 431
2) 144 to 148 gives 415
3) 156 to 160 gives 420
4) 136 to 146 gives 402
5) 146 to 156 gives 432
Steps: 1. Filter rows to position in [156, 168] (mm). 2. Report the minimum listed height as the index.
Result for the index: 410.5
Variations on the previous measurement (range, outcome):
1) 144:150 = 404.6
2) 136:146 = 390.5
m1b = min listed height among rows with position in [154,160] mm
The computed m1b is 410.5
